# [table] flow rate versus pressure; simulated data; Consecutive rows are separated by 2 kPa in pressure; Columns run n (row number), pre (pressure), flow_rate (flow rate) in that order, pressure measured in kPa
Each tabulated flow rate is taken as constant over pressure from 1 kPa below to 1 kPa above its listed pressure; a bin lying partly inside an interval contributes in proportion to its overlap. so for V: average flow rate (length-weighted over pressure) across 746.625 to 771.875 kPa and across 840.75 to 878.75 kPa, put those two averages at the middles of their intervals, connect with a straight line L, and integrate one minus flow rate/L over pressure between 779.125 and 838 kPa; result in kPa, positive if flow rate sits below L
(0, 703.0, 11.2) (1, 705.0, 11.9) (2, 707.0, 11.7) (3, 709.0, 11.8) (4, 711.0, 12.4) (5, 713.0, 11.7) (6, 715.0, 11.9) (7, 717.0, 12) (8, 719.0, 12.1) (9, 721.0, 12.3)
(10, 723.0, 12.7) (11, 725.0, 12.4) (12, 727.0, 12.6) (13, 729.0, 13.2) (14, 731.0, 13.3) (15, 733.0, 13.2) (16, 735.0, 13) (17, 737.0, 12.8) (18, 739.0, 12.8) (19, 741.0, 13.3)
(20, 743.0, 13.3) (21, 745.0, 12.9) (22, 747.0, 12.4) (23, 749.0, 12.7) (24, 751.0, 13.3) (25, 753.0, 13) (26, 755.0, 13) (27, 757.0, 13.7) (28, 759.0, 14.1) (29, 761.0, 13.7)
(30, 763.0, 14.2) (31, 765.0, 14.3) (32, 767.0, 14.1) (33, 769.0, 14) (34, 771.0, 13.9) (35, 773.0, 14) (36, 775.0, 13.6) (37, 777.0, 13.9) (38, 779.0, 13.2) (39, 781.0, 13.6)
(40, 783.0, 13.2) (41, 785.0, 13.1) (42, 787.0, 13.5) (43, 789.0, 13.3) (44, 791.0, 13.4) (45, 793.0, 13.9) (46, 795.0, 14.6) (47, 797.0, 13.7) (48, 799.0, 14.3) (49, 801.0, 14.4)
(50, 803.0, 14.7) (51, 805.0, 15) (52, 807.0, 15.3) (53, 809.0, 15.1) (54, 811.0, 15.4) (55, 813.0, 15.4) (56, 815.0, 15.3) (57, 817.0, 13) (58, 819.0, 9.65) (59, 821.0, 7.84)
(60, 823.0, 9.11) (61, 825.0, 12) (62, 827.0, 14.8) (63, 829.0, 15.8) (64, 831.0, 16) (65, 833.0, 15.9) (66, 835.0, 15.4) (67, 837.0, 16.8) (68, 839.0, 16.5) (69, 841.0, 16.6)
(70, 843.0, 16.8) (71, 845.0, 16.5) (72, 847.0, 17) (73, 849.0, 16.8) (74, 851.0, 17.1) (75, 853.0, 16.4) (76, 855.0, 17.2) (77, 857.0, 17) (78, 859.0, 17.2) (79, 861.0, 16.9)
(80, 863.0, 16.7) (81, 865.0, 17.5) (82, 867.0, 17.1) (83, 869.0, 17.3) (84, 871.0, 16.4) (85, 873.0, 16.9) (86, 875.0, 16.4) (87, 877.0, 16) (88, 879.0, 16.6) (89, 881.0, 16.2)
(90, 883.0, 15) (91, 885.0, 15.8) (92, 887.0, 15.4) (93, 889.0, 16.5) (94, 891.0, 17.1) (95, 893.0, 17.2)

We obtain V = 4.93 kPa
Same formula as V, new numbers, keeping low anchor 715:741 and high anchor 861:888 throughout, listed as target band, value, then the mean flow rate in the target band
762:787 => 0.22 kPa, 13.7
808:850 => 1.75 kPa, 14.7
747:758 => 0.20 kPa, 13.1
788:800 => 0.43 kPa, 13.9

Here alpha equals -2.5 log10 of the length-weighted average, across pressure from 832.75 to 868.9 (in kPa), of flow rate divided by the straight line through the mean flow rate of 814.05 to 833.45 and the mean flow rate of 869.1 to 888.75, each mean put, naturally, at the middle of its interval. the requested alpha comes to -0.16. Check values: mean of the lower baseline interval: 12.9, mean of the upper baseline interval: 16.1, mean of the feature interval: 16.8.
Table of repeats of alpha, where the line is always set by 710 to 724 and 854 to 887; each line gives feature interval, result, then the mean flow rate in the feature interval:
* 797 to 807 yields 0.003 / 14.6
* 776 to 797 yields 0.046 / 13.6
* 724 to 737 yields -0.033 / 12.9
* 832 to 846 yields -0.045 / 16.4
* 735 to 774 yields -0.016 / 13.4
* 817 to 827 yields 0.402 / 10.5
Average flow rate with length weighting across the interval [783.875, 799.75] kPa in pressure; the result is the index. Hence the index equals 13.7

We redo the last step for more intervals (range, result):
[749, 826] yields 13.5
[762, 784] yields 13.8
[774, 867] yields 14.8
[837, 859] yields 16.8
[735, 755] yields 12.9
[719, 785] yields 13.3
